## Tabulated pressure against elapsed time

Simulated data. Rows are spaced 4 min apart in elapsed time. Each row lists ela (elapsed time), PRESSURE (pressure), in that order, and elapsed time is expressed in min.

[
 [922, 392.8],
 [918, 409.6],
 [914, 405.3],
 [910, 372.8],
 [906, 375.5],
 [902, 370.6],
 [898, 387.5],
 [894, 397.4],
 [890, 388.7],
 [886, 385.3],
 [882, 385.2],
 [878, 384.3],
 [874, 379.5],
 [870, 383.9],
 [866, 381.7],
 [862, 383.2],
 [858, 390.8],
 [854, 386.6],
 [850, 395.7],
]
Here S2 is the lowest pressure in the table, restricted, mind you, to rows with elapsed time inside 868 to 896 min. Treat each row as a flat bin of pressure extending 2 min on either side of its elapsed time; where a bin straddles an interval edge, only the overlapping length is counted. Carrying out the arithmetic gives 379.5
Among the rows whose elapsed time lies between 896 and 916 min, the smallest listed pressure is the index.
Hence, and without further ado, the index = 370.6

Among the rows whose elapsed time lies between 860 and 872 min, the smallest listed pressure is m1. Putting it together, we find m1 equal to 381.7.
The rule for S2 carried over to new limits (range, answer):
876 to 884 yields 384.3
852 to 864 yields 383.2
